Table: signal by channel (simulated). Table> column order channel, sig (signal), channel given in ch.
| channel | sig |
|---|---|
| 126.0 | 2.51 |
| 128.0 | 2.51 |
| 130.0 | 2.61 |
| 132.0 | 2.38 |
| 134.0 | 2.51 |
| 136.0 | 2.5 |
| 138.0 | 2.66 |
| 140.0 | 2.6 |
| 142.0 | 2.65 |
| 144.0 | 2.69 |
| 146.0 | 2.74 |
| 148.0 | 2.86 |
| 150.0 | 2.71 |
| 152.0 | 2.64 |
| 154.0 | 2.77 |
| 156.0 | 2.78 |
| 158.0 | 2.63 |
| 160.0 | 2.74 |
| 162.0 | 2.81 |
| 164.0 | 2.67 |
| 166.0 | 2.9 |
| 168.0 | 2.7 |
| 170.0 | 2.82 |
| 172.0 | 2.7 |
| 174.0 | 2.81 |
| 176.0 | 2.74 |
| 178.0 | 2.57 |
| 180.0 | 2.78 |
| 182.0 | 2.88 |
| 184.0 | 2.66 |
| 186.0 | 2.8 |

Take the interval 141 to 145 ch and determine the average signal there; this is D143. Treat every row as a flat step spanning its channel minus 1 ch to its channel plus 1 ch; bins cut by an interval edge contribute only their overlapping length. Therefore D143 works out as 2.67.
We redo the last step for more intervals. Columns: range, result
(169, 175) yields 2.78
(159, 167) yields 2.78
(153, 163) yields 2.75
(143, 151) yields 2.75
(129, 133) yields 2.5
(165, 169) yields 2.8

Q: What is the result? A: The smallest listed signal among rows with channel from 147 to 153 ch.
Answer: 2.64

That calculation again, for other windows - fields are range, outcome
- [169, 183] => 2.57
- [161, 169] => 2.67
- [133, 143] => 2.5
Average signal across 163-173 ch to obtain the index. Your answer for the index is 2.76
